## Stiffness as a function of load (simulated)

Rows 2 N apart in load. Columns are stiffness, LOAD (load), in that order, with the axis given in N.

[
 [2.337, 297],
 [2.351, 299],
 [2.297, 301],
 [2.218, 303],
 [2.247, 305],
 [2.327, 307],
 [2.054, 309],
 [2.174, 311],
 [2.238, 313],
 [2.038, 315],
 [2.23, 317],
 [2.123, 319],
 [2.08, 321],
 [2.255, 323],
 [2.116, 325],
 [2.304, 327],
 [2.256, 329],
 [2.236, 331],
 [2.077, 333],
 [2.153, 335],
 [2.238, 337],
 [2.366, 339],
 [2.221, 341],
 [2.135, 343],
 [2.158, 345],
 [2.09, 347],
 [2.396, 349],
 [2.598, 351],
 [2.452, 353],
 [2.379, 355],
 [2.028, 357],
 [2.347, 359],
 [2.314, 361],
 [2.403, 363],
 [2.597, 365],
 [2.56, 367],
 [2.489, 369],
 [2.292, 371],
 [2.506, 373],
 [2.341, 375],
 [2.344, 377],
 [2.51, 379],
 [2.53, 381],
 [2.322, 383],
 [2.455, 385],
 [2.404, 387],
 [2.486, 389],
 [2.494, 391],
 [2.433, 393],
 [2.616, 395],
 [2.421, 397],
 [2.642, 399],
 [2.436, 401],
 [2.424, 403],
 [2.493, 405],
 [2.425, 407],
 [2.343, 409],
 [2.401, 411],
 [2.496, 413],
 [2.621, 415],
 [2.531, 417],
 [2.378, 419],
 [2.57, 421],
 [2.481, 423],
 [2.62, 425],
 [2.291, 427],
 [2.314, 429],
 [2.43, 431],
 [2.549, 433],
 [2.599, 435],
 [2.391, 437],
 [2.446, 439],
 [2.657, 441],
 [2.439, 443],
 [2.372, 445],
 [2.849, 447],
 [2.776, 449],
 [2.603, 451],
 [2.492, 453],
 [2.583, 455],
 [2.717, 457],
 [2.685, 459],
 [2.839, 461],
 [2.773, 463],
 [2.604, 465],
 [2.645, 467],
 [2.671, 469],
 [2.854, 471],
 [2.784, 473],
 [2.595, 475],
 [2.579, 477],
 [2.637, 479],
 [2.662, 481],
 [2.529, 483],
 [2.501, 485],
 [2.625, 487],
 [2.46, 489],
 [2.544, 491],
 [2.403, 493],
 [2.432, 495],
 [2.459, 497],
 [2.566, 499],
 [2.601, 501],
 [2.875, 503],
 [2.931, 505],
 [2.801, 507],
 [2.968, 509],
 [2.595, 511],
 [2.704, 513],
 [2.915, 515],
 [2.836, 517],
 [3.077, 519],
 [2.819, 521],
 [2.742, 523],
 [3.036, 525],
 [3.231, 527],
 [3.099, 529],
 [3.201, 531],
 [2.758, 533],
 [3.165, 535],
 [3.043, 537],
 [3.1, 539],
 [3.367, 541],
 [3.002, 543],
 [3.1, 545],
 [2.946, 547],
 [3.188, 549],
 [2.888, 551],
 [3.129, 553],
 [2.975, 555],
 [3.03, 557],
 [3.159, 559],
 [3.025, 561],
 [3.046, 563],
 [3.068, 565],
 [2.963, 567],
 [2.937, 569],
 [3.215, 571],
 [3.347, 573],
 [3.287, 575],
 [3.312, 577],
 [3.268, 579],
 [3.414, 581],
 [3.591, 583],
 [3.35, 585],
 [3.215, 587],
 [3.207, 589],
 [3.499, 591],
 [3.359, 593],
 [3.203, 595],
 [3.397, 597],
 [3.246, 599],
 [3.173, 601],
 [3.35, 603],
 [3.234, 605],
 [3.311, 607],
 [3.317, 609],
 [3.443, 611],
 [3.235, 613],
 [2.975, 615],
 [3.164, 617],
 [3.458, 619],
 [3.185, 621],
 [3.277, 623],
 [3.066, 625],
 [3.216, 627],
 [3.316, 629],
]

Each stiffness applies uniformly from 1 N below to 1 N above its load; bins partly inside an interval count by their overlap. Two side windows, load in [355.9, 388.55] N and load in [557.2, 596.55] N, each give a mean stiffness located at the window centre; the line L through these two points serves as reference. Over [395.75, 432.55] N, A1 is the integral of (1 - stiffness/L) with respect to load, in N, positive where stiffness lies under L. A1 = 1.6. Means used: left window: 2.4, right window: 3.23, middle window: 2.46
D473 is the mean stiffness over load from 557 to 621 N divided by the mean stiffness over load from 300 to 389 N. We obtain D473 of 1.41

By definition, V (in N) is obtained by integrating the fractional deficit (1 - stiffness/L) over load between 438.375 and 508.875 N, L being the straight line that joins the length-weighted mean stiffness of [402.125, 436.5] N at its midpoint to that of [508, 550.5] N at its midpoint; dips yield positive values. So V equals 2.4 N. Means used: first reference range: 2.47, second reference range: 2.99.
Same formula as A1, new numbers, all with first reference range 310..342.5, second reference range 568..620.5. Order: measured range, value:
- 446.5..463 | 0.2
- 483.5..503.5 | 2.4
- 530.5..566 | 0.4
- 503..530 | 0.6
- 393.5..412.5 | 0.3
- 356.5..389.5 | -0.4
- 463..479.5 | 0.6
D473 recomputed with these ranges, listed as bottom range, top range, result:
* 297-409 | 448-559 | 1.20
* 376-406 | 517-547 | 1.23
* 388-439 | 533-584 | 1.27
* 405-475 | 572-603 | 1.30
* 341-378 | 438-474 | 1.13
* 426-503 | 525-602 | 1.23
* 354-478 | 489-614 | 1.22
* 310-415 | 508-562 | 1.28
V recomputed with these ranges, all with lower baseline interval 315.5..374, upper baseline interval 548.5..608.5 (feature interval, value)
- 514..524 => 0.3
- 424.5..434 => 0.7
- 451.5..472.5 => 0.5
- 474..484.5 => 0.8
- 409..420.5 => 0.4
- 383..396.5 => 0.0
